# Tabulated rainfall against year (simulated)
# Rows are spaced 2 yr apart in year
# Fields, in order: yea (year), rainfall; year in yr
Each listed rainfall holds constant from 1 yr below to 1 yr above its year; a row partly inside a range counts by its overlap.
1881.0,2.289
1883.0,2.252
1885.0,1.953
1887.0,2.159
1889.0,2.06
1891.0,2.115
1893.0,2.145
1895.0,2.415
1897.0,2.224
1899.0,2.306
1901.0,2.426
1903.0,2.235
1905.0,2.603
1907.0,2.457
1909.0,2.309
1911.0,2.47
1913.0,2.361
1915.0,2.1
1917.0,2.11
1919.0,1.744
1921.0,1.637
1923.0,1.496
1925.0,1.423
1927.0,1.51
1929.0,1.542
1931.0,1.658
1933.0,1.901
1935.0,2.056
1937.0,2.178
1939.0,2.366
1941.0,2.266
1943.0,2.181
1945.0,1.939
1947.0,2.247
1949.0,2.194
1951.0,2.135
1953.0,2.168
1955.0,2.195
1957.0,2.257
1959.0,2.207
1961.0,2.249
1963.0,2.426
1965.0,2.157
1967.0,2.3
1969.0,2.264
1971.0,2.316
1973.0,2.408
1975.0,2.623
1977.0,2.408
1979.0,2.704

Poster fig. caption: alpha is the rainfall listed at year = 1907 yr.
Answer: 2.457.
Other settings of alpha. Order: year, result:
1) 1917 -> 2.11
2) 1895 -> 2.415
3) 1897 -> 2.224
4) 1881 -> 2.289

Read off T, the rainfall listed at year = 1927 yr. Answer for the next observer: 1.51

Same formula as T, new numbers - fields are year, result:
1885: 1.953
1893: 2.145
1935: 2.056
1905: 2.603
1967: 2.3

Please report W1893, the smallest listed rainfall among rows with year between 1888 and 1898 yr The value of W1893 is 2.06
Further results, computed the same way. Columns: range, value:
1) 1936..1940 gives 2.178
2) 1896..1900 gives 2.224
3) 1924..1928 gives 1.423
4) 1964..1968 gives 2.157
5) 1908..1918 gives 2.1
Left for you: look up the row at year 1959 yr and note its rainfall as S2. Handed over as 2.207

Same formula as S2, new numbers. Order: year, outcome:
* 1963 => 2.426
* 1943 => 2.181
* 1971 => 2.316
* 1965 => 2.157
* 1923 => 1.496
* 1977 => 2.408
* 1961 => 2.249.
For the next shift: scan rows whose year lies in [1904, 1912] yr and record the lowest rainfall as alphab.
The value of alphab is 2.309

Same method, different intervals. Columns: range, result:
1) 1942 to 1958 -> 1.939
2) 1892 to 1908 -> 2.145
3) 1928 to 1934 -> 1.542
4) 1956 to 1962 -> 2.207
